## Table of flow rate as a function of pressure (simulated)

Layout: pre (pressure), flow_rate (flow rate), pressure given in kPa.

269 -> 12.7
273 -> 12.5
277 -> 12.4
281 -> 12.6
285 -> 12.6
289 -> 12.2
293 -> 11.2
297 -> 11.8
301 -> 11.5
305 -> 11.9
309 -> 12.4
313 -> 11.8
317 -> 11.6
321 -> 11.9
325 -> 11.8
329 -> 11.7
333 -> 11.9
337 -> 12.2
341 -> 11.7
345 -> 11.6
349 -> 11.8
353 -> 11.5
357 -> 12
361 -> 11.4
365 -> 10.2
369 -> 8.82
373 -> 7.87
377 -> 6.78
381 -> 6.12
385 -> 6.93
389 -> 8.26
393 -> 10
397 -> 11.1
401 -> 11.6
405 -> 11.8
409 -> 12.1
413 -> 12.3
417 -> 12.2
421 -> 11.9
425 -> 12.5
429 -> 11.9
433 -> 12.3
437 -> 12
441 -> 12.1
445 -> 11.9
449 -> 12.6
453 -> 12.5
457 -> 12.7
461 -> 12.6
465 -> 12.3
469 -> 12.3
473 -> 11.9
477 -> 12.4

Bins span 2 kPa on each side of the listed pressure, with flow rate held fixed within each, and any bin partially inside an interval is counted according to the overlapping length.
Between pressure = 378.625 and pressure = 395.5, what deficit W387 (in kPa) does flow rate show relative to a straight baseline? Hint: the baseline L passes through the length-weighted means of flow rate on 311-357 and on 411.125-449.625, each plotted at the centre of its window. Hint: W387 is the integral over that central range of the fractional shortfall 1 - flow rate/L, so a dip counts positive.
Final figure 5.8 kPa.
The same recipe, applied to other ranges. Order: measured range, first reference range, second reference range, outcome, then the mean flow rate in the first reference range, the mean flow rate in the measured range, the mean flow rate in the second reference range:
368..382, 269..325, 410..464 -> 5.5 kPa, 12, 7.39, 12.3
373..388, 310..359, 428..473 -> 6.4 kPa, 11.8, 6.89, 12.3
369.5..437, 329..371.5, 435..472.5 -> 8.4 kPa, 11.3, 10.4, 12.3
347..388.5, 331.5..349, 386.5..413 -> 7.7 kPa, 11.8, 9.3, 10.8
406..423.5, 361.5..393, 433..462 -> -2.9 kPa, 8.16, 12.1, 12.3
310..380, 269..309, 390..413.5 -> 4.8 kPa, 12.1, 10.9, 11.3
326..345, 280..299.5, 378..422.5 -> -0.9 kPa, 12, 11.8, 10.3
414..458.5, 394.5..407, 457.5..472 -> -1.0 kPa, 11.4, 12.2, 12.4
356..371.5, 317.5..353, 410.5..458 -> 1.9 kPa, 11.8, 10.4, 12.2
